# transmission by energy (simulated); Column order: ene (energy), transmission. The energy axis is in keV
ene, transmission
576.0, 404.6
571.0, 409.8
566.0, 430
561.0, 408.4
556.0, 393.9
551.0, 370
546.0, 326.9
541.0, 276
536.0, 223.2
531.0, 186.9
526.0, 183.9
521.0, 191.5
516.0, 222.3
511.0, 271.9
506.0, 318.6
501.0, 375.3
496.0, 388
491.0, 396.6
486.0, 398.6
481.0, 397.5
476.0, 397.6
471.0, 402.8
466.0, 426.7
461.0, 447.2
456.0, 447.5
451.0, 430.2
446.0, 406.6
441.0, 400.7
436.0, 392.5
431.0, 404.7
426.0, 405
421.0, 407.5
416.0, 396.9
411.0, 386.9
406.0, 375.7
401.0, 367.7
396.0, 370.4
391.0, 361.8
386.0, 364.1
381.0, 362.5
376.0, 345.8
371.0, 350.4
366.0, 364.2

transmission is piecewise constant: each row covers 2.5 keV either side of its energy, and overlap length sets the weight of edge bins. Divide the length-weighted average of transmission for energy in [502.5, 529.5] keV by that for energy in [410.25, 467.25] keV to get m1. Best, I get 0.58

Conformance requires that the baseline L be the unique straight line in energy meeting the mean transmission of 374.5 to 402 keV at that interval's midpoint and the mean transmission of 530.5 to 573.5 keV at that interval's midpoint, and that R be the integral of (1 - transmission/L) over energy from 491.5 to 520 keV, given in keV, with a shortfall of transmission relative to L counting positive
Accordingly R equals 2.80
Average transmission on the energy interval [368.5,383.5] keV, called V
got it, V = 353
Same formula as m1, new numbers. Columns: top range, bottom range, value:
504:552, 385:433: 0.66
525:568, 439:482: 0.75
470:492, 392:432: 1.03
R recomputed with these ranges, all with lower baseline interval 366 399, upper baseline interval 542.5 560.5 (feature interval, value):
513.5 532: 8.47 keV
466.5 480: -1.57 keV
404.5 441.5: -3.68 keV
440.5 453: -1.82 keV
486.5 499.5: -1.06 keV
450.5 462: -2.59 keV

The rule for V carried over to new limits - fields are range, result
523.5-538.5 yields 198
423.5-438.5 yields 401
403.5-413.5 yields 381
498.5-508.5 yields 347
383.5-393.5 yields 363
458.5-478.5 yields 419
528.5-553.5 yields 277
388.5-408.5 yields 369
